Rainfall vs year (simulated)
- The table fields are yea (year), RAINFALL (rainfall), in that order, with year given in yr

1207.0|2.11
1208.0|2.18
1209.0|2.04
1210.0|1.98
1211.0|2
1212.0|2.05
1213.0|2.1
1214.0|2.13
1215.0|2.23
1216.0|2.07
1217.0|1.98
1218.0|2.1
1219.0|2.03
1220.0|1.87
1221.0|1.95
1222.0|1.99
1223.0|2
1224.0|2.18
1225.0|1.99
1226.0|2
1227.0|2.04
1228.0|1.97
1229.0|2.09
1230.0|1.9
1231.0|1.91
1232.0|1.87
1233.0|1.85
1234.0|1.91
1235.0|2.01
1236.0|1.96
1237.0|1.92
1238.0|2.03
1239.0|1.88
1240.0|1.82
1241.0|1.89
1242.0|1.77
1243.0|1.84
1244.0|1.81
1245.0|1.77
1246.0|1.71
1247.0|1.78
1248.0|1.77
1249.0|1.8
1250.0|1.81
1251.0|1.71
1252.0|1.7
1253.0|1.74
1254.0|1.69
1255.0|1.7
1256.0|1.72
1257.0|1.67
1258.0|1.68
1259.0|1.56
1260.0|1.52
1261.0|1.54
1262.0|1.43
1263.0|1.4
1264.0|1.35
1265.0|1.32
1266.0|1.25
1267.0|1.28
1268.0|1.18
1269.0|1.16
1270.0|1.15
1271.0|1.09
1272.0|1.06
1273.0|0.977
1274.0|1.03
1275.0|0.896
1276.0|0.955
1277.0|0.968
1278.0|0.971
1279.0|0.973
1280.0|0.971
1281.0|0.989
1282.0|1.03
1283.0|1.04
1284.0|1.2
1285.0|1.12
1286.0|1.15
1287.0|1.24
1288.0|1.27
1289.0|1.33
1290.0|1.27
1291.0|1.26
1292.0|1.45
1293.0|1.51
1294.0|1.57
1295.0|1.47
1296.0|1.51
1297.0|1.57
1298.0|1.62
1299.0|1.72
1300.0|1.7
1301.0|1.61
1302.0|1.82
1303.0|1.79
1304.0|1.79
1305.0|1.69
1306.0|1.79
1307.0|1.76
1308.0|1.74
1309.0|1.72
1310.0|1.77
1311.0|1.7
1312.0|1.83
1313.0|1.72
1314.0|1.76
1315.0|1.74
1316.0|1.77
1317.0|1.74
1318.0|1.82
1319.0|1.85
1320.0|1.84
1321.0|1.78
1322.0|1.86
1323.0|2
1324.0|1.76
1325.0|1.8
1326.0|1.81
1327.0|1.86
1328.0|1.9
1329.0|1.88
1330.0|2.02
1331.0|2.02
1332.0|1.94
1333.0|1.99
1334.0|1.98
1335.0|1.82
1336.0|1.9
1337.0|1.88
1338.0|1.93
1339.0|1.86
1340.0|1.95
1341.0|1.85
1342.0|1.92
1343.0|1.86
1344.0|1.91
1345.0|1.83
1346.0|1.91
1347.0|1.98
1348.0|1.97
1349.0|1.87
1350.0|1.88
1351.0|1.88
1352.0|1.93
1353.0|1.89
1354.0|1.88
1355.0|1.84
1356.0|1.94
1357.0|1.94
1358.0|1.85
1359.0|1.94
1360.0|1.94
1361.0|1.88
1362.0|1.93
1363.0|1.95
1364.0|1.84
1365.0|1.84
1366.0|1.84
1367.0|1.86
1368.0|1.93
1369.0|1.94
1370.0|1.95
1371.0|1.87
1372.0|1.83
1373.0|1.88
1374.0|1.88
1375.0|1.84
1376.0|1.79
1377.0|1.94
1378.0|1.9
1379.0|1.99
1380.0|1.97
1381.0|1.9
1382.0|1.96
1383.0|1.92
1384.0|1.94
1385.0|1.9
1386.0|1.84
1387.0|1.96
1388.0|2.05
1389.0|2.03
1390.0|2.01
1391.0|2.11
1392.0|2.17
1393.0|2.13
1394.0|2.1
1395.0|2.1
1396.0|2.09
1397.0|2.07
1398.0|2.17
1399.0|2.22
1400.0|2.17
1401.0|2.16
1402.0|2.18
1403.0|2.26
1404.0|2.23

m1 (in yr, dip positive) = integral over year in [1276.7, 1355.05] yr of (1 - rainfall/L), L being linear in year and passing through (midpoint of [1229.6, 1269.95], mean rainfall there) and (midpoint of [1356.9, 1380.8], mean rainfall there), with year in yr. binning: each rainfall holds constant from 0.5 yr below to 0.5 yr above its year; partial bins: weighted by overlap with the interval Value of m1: 5.6 yr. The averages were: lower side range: 1.68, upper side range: 1.9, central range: 1.68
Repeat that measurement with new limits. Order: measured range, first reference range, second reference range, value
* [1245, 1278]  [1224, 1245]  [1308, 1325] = 8.07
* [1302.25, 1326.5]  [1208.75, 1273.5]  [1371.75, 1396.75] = 1.10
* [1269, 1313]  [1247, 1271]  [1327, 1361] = 7.97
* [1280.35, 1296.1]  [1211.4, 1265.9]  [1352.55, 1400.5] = 5.15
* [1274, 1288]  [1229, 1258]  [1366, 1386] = 6.06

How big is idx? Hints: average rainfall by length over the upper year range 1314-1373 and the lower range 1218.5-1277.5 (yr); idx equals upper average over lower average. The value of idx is 1.1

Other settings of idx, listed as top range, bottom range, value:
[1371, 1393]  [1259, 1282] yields 1.67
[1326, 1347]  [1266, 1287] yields 1.79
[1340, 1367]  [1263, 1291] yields 1.68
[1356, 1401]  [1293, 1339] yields 1.10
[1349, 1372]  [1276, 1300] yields 1.49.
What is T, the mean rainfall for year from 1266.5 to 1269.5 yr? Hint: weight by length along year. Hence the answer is 1.21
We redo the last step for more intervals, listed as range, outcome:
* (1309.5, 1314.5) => 1.76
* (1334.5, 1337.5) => 1.87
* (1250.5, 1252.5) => 1.71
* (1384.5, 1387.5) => 1.9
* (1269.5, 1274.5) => 1.06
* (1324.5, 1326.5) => 1.81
